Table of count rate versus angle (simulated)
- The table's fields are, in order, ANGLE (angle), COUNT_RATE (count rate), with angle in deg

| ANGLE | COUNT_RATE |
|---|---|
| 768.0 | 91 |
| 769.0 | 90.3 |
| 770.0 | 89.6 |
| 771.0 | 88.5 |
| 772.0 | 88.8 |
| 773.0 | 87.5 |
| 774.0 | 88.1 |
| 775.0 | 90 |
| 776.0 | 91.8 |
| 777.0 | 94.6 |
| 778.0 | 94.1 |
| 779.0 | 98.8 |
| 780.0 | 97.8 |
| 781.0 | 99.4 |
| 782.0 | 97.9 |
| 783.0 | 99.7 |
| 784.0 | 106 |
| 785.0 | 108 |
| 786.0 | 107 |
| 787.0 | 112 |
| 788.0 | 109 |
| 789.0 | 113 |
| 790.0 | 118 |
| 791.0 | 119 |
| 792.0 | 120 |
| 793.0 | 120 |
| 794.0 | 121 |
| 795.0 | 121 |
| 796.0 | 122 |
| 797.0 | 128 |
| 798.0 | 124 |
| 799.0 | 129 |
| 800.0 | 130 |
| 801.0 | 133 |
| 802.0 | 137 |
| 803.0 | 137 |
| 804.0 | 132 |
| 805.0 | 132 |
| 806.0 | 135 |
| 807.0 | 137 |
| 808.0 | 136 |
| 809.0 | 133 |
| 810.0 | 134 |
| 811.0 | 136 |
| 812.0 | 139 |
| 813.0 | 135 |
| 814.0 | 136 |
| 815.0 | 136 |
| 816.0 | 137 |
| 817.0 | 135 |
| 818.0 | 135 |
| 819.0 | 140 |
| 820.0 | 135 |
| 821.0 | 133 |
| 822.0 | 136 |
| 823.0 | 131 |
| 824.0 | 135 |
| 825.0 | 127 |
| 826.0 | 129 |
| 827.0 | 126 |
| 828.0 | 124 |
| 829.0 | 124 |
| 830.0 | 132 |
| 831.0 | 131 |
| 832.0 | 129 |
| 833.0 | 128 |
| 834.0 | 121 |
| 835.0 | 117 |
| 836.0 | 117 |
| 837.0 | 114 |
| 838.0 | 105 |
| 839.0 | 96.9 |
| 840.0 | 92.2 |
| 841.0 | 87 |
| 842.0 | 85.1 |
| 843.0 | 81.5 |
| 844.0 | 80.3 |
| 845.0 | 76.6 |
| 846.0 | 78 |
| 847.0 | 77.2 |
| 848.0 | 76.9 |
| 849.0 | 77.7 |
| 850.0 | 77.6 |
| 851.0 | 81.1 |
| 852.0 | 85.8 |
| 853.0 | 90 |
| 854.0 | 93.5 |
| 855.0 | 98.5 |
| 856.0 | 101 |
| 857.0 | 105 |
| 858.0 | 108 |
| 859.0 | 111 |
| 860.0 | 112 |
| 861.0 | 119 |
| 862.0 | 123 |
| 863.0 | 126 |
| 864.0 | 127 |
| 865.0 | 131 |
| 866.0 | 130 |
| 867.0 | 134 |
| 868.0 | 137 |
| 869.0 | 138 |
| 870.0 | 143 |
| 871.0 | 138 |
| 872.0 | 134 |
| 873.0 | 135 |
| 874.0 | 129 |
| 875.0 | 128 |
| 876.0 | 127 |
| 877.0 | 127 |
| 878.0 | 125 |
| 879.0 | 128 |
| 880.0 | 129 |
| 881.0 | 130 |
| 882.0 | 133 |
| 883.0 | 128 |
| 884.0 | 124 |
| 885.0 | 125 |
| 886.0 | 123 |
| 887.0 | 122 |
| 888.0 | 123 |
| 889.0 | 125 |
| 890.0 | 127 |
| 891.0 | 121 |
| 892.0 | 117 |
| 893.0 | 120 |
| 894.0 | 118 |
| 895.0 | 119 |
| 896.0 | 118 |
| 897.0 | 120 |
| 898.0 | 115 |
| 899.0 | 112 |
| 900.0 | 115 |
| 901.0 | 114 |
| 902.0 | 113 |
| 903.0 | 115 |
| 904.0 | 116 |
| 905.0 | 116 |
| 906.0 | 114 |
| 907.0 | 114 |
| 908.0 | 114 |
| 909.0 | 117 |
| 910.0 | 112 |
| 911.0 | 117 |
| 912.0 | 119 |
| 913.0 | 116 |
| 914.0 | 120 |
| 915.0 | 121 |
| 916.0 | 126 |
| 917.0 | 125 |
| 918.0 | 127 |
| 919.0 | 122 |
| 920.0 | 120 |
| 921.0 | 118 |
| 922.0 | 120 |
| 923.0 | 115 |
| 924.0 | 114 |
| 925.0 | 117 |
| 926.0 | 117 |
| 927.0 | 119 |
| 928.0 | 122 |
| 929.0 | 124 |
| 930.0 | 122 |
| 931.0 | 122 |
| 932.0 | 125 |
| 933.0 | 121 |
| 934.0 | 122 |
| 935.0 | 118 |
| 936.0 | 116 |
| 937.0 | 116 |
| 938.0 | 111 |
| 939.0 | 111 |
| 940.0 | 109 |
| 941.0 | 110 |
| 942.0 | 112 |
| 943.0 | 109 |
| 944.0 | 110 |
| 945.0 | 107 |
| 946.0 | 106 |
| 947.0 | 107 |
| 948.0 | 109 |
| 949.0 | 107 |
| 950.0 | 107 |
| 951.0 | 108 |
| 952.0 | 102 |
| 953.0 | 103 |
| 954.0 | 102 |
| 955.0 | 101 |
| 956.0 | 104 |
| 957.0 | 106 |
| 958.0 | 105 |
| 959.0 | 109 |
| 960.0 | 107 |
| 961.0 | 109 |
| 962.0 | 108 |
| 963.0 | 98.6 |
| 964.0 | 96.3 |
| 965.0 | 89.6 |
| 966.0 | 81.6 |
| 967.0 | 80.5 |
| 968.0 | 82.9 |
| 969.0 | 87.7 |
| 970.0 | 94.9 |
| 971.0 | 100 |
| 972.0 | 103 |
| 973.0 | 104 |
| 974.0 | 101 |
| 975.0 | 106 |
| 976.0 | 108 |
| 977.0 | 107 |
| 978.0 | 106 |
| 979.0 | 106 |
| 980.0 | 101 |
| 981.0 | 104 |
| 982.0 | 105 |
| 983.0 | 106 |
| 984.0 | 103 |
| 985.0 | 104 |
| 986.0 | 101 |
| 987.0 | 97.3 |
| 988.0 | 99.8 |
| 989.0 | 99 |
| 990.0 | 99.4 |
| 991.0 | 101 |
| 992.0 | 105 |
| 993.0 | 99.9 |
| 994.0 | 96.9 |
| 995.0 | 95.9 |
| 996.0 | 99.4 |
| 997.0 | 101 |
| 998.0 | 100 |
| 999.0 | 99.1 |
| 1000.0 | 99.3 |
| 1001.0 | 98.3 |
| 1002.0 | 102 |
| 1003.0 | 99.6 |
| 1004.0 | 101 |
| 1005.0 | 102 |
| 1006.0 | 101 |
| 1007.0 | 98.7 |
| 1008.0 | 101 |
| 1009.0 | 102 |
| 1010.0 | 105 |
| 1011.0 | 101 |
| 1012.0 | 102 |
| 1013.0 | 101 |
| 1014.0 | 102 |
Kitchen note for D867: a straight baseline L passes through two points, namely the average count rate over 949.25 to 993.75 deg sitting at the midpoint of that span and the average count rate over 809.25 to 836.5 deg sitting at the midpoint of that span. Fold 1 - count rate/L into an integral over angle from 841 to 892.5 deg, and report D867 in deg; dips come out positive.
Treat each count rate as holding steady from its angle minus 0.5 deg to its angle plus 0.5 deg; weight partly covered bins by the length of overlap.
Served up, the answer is 3.47 deg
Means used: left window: 131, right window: 101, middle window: 114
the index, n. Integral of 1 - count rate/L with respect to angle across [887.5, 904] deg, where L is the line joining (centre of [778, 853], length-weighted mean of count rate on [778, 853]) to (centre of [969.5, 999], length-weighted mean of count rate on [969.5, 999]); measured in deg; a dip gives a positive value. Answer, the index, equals -1.3 deg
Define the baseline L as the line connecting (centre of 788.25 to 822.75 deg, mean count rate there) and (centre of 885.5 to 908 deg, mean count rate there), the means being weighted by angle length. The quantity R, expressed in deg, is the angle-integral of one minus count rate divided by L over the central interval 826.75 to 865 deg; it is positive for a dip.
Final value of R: 6.5 deg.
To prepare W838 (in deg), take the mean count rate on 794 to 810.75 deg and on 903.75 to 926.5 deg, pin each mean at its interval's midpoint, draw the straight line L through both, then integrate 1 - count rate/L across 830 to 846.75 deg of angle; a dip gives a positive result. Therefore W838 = 3.2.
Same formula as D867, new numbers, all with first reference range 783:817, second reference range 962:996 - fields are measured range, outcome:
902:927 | -2.1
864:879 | -2.2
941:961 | -0.6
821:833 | -0.7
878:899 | -1.9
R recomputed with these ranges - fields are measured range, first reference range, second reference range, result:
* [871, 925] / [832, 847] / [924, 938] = -4.56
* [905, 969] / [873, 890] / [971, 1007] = 1.55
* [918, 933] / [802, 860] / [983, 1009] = -1.88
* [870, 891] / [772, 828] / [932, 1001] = -2.89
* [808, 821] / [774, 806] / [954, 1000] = -2.71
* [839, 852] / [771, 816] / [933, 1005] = 3.61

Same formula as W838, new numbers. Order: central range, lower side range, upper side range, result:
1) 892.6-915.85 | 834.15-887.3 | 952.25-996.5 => -1.9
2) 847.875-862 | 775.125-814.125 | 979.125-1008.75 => 2.1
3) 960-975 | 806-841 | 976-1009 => 1.3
